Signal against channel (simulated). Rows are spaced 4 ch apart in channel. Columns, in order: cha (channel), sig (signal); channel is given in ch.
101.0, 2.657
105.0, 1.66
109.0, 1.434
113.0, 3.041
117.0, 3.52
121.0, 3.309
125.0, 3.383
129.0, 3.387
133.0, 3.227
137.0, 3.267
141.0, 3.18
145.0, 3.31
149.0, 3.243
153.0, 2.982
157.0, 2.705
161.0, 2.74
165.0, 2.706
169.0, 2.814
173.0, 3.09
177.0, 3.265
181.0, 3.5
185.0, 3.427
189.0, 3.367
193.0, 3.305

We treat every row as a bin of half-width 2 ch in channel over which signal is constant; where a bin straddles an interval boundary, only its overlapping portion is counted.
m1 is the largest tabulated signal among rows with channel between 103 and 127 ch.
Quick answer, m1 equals 3.52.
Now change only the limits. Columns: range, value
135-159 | 3.31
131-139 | 3.267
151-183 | 3.5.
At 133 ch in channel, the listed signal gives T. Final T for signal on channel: 3.227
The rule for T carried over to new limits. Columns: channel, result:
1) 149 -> 3.243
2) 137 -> 3.267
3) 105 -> 1.66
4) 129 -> 3.387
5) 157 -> 2.705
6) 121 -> 3.309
